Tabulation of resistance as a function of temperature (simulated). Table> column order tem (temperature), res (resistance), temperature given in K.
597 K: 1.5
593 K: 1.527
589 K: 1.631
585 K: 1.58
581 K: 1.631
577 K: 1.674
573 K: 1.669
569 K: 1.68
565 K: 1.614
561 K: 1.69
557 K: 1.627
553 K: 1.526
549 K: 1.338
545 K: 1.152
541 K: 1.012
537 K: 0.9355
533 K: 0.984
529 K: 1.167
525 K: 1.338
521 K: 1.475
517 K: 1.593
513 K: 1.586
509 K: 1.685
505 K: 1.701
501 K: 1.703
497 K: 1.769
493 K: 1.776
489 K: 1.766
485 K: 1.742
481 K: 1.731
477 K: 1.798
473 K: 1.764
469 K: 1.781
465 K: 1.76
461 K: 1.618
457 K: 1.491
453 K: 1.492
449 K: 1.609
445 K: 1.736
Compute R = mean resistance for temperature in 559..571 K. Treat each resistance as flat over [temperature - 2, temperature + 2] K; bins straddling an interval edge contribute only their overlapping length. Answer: 1.66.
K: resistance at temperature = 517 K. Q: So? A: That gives 1.593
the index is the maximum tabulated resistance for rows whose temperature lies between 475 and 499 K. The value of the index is 1.798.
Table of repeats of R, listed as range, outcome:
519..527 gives 1.41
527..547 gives 1.05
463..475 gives 1.77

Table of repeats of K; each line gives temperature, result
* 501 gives 1.703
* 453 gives 1.492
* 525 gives 1.338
